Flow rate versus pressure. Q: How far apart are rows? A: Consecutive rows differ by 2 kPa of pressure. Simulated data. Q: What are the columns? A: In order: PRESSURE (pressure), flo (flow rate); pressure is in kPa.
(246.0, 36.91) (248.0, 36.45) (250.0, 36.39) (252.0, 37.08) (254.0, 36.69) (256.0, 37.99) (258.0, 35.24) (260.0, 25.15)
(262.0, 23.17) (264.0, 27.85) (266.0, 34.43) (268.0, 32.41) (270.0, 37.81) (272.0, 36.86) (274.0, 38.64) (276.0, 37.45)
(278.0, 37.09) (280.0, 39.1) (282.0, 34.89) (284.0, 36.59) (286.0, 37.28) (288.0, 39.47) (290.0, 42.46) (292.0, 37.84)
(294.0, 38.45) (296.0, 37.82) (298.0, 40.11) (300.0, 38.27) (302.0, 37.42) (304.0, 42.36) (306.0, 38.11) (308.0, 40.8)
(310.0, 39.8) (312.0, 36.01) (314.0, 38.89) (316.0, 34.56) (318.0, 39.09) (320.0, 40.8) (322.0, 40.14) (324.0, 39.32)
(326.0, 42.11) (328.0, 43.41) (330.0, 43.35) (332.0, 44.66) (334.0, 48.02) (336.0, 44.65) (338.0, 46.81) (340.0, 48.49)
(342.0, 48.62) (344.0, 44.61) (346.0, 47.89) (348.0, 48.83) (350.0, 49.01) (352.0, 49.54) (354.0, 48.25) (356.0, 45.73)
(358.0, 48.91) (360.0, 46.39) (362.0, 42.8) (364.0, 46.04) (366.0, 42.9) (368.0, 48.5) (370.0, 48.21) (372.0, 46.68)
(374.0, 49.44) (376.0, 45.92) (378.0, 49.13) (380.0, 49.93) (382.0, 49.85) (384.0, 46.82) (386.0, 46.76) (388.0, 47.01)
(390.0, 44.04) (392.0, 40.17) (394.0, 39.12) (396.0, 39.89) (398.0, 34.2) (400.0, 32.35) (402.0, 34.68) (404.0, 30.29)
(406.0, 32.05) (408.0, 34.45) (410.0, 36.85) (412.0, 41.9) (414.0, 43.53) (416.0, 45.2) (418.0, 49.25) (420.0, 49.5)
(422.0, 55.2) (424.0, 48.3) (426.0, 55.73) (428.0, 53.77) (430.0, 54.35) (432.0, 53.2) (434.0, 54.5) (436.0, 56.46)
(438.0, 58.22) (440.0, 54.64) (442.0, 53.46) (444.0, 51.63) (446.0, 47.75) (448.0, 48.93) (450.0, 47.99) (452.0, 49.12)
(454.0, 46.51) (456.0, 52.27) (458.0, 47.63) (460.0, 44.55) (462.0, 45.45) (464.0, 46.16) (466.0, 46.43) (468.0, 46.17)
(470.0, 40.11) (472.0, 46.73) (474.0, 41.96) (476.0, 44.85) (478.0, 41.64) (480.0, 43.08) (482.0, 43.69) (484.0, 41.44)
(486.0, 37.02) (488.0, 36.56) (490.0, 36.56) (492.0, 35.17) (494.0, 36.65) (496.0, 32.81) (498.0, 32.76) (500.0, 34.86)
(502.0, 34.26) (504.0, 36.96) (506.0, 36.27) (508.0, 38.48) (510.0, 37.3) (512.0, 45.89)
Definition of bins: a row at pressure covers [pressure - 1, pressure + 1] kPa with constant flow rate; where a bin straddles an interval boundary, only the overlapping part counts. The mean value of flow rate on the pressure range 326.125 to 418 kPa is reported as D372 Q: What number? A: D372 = 44.2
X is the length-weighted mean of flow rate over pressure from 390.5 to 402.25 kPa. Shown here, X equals 37.2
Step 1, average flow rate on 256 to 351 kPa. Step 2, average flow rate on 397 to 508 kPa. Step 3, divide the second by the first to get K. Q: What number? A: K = 1.11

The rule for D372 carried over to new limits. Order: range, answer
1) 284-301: 38.8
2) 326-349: 46.1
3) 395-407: 33.9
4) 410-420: 44.6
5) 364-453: 46.4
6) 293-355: 42.6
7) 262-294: 36.3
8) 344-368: 46.9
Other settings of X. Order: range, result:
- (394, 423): 39.9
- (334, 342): 47.1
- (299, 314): 39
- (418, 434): 52.7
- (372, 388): 48.1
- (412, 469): 50.1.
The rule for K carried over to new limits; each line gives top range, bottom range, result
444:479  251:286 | 1.33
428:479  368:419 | 1.15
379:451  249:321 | 1.25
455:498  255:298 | 1.18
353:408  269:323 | 1.13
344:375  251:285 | 1.36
